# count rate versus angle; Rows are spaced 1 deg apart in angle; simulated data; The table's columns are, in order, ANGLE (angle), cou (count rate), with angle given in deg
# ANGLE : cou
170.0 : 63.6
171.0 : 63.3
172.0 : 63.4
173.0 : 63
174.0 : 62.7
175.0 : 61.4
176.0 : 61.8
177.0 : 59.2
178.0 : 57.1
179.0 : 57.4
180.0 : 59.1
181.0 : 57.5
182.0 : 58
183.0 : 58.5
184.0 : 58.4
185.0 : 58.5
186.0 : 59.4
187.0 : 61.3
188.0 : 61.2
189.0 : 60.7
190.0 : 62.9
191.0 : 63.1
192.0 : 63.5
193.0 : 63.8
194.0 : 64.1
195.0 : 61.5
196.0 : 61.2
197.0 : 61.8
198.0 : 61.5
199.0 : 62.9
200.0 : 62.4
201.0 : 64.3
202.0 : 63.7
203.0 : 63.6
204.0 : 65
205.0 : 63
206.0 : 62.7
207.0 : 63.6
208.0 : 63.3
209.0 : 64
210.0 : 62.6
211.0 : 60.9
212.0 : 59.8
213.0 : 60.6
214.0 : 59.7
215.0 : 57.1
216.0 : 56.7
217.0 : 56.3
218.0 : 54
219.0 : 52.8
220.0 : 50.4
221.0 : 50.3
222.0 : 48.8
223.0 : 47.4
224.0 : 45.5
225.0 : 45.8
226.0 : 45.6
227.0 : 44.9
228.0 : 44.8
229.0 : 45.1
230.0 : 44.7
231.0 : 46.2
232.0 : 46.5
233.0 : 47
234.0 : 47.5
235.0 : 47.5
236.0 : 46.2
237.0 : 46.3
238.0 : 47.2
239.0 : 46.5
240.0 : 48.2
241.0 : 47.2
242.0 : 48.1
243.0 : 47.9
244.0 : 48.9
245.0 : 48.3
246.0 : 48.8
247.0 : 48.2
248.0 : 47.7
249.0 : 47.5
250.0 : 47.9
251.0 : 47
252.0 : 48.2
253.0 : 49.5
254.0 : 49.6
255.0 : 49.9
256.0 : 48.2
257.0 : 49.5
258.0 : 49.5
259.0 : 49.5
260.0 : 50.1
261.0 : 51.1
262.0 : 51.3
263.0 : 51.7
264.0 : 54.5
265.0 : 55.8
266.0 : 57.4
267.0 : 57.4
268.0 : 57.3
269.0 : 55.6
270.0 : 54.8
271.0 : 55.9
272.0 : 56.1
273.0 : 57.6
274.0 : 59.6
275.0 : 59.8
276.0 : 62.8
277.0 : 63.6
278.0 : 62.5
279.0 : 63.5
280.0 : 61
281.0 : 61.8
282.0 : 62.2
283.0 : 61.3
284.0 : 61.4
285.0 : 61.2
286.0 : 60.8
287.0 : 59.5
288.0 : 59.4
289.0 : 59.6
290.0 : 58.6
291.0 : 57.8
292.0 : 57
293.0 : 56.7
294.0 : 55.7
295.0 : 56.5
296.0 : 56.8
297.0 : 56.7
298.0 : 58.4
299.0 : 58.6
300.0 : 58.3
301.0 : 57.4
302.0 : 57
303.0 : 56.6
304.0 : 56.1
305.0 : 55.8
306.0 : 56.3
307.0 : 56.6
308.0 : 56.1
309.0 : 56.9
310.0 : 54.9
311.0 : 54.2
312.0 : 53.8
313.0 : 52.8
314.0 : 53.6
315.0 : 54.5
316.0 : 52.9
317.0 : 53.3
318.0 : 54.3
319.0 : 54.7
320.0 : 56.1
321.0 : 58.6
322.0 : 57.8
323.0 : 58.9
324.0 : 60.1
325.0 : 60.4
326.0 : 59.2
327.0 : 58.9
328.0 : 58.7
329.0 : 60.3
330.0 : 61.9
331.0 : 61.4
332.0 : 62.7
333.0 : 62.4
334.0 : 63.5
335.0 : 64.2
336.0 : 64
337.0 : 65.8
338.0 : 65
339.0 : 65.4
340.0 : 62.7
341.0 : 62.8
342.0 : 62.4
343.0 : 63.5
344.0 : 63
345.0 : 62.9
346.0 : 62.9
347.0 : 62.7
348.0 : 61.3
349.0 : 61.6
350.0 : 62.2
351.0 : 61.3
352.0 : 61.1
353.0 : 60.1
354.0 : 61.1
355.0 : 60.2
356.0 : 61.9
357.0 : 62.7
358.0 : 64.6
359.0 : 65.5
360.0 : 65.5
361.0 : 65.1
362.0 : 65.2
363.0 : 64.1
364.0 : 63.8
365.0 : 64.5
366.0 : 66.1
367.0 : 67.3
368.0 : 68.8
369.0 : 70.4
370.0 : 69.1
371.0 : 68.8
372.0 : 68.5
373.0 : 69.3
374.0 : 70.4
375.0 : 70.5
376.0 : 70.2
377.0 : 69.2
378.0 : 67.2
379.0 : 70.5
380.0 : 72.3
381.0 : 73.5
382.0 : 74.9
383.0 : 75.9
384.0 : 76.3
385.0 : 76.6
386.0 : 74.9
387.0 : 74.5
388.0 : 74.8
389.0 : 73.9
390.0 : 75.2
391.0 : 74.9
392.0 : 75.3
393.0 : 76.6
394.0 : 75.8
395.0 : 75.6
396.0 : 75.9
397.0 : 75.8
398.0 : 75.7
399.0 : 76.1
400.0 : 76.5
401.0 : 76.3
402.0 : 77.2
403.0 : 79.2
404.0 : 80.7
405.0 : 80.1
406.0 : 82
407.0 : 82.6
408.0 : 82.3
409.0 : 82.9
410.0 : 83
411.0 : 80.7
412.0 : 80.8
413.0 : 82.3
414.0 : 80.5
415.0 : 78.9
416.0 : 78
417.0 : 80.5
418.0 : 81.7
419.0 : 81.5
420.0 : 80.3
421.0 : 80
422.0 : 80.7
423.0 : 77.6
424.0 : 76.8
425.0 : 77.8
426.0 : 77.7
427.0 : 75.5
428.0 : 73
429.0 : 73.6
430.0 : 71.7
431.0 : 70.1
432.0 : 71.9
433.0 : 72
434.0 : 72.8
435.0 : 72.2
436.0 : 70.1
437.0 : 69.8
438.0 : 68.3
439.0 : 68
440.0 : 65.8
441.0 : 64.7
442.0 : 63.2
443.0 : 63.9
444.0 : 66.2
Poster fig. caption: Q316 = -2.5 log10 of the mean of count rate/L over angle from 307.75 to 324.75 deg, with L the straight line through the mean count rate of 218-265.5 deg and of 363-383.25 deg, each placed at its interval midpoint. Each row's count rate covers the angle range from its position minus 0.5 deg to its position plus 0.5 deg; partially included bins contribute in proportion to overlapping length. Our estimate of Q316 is 0.088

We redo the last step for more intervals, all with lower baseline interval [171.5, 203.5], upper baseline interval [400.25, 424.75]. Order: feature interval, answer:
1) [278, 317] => 0.22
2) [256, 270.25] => 0.26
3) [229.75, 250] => 0.35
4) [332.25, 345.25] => 0.16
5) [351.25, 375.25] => 0.16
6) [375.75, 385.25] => 0.07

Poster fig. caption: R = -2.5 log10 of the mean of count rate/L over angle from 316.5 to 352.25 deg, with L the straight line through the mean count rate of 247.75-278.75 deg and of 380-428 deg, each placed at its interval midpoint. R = 0.08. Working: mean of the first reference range 53.6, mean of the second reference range 77.9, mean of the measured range 61.1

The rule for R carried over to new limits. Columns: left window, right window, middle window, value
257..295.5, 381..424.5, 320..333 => 0.10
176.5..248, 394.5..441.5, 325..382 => 0.08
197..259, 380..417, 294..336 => 0.14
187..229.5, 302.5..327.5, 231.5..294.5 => 0.07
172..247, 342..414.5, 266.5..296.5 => 0.06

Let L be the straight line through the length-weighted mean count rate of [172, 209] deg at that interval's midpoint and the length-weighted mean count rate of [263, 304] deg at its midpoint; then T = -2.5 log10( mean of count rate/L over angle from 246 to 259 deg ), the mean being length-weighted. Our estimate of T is 0.22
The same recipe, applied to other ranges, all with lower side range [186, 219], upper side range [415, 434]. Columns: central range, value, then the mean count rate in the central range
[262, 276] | 0.17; 56.5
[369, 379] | 0.06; 69.4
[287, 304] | 0.18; 57.6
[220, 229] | 0.32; 46.8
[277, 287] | 0.09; 61.7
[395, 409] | -0.05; 78.5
